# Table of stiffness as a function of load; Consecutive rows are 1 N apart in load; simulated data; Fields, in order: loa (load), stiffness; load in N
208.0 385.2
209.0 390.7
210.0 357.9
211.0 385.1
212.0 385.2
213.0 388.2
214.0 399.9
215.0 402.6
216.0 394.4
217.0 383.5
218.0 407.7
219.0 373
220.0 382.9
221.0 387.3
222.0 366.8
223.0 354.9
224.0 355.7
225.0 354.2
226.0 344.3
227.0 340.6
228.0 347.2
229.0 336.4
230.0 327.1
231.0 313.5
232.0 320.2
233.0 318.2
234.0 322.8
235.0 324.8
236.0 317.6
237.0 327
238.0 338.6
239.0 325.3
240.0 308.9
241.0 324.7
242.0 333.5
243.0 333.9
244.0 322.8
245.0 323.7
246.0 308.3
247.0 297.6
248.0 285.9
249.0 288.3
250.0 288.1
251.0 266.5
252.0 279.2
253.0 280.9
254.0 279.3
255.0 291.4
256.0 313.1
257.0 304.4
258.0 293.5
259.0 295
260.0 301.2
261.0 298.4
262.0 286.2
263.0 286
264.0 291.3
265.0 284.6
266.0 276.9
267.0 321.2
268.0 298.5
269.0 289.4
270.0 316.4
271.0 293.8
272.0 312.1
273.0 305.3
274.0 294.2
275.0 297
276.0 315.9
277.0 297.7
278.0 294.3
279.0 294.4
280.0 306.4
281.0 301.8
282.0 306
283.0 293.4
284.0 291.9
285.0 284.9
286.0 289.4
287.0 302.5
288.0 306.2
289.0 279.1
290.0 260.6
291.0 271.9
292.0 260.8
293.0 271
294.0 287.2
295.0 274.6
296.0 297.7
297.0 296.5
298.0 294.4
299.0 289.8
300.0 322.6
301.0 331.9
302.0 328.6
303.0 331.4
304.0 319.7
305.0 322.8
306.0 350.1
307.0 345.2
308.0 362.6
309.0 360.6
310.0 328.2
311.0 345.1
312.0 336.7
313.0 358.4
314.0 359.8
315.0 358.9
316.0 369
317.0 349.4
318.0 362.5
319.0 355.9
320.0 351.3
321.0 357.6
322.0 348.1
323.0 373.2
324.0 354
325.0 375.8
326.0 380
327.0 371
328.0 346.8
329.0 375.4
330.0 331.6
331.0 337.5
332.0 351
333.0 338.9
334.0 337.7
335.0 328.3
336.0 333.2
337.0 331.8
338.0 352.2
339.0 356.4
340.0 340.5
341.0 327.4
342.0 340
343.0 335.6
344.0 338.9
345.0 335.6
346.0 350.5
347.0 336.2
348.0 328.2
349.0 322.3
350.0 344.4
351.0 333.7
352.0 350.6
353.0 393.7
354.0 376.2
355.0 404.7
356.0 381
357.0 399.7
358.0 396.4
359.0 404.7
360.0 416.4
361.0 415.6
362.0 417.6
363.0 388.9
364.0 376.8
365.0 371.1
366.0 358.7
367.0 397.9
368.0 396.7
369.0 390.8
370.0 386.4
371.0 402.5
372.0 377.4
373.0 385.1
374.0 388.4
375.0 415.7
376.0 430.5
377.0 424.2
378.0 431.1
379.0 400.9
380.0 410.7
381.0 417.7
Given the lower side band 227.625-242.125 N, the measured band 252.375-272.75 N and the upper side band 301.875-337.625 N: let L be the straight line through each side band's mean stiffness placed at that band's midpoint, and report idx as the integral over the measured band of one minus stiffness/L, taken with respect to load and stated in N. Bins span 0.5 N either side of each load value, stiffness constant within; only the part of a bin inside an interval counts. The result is 2.3 N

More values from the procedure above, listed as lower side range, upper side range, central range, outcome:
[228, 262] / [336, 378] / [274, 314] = 3.5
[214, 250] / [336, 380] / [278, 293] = 2.8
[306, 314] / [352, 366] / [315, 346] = 1.4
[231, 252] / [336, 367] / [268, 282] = 1.2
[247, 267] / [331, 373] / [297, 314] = -0.2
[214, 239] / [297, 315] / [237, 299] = 8.3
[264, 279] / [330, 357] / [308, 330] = -1.8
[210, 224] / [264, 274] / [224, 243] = 1.4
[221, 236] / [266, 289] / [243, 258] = 1.2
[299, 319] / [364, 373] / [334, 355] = 1.4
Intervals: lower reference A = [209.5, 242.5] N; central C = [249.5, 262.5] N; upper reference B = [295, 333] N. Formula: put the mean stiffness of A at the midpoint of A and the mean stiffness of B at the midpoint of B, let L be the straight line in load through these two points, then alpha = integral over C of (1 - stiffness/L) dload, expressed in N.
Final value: 2.2 N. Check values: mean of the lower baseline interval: 353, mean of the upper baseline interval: 343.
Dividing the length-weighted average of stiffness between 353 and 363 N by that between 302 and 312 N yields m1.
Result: 1.2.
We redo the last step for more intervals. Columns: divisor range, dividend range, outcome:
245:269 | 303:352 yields 1.19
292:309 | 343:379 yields 1.22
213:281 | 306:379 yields 1.14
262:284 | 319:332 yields 1.20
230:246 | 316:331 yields 1.11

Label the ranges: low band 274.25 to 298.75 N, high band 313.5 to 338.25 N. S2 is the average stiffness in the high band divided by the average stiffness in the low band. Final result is 1.22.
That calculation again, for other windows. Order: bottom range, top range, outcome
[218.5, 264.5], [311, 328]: 1.13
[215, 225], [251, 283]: 0.78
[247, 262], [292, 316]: 1.12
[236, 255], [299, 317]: 1.12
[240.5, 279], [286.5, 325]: 1.09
